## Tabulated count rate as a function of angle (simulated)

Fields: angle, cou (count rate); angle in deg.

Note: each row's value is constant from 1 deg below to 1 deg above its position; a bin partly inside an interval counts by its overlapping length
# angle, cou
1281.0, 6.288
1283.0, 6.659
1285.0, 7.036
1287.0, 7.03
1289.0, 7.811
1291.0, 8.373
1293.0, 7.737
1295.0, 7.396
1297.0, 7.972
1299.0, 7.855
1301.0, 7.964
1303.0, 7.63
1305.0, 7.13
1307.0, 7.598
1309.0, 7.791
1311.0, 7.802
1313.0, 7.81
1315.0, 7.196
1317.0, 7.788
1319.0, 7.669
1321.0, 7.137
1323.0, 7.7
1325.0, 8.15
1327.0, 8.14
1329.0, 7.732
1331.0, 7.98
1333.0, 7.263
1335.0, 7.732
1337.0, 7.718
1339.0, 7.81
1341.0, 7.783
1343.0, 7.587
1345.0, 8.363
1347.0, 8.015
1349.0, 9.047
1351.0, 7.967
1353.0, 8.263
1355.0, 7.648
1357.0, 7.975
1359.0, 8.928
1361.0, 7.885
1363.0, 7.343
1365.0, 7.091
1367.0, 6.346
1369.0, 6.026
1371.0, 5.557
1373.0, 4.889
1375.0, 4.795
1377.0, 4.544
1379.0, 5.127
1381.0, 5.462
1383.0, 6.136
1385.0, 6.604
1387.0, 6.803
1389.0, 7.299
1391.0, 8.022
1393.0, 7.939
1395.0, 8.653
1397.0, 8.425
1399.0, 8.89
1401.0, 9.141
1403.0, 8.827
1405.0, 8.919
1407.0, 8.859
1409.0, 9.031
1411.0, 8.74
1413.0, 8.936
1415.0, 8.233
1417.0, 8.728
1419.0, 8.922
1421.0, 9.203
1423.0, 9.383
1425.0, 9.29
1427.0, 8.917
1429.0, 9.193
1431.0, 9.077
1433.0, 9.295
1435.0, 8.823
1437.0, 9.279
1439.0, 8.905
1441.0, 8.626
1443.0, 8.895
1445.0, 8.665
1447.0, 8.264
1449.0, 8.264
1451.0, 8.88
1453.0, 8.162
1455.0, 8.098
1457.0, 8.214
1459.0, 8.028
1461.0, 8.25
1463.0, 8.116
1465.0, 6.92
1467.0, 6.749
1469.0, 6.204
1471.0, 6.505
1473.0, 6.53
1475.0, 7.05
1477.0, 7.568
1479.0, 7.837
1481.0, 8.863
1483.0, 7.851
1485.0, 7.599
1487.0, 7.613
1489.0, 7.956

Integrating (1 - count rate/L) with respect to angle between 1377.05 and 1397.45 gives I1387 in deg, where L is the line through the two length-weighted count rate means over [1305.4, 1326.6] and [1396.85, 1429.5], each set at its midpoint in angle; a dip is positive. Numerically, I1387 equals 4.1 deg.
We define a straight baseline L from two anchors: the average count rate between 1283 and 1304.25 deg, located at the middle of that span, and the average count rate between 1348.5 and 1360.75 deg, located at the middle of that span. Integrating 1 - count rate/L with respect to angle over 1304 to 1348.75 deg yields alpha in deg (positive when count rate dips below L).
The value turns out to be 1.2 deg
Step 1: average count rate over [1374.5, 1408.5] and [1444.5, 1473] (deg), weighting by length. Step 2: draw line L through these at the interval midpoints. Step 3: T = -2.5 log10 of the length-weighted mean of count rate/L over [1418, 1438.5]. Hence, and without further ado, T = -0.20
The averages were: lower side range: 7.38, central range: 9.13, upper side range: 7.75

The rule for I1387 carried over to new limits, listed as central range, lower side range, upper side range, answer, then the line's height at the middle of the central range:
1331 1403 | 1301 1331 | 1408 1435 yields 8.5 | 8.31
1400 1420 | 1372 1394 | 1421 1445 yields -3.0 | 7.72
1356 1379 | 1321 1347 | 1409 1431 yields 5.1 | 8.26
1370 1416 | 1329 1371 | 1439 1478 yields 2.1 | 7.74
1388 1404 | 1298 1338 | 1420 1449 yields 0.3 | 8.54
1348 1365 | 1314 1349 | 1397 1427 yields 0.1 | 8.14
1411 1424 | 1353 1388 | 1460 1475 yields -4.1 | 6.75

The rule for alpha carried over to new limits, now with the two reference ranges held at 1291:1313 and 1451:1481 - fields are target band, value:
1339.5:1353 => -0.79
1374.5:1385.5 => 3.19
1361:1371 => 1.24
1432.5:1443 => -1.93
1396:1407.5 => -1.86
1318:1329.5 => -0.08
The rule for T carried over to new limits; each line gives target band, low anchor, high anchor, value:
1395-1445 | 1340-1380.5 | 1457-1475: -0.24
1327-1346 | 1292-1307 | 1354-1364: 0.01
